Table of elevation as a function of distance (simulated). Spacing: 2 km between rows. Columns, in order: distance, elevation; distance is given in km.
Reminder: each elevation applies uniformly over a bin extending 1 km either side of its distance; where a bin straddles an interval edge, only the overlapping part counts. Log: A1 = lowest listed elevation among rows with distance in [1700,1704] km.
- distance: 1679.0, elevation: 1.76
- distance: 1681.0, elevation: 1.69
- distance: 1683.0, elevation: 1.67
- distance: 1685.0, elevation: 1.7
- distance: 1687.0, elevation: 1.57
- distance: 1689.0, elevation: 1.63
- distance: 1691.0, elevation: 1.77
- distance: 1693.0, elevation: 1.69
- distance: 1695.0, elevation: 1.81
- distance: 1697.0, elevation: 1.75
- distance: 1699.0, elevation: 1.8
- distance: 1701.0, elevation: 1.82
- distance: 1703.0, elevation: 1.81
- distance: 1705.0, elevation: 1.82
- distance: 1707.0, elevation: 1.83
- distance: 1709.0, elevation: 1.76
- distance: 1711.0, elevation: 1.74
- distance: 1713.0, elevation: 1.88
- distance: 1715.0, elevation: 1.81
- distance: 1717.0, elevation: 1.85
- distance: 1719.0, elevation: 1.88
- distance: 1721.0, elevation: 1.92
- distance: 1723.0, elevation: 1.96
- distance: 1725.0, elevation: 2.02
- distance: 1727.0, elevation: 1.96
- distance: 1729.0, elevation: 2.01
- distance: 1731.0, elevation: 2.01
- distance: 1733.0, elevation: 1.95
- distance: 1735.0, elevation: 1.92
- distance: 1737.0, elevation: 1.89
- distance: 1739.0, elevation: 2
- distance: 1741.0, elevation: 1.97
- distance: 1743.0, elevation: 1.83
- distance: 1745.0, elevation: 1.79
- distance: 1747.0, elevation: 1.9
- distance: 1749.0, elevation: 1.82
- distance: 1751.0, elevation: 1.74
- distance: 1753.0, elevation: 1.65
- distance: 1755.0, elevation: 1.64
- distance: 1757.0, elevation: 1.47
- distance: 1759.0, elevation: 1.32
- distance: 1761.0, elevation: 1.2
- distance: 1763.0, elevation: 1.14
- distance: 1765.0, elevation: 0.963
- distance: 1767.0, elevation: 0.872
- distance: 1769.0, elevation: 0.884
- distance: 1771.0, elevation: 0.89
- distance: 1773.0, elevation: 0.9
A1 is 1.81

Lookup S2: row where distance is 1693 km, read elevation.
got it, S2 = 1.69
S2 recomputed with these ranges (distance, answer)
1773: 0.9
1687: 1.57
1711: 1.74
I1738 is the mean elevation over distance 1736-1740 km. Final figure 1.94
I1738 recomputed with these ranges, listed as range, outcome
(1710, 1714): 1.81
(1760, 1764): 1.17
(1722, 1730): 1.99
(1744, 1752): 1.81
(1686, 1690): 1.6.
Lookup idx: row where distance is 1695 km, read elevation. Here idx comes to 1.81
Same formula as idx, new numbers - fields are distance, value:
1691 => 1.77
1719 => 1.88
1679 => 1.76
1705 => 1.82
